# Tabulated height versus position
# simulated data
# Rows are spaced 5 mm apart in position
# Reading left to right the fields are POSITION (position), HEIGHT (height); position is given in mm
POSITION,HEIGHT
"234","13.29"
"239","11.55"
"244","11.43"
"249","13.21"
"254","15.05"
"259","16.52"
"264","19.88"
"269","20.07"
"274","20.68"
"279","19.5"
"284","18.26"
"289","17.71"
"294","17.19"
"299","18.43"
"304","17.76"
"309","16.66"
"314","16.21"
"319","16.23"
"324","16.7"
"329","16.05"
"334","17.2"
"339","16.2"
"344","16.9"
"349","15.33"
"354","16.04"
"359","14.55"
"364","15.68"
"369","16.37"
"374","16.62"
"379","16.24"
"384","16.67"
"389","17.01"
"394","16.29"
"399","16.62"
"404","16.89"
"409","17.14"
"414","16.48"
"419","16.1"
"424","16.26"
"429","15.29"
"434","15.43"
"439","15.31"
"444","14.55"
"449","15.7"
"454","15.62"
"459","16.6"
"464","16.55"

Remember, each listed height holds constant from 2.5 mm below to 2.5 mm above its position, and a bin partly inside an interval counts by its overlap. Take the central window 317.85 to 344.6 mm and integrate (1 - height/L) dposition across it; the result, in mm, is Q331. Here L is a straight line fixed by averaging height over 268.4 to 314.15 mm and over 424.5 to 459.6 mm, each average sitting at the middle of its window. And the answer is 1.5 mm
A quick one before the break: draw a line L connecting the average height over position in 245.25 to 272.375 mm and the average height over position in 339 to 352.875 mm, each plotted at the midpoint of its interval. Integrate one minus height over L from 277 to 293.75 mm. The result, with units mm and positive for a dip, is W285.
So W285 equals -1.7 mm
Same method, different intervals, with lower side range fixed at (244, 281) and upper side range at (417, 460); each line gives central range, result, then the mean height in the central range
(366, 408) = -1.2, 16.6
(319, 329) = 0.2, 16.4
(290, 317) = -0.4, 17.3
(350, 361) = 0.7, 15.3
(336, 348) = 0.1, 16.4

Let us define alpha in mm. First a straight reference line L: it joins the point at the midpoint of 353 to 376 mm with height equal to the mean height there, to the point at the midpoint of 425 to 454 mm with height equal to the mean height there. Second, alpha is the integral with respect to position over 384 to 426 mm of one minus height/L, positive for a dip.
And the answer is -2.8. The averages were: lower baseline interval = 15.8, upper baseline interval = 15.3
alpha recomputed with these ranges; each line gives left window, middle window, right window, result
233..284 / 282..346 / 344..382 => -3.7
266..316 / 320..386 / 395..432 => 4.3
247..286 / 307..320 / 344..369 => 0.3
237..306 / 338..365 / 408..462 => 1.1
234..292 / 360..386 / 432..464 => -0.3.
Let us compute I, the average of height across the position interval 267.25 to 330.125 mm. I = 17.8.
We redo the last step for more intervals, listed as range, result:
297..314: 17.4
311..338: 16.5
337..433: 16.2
